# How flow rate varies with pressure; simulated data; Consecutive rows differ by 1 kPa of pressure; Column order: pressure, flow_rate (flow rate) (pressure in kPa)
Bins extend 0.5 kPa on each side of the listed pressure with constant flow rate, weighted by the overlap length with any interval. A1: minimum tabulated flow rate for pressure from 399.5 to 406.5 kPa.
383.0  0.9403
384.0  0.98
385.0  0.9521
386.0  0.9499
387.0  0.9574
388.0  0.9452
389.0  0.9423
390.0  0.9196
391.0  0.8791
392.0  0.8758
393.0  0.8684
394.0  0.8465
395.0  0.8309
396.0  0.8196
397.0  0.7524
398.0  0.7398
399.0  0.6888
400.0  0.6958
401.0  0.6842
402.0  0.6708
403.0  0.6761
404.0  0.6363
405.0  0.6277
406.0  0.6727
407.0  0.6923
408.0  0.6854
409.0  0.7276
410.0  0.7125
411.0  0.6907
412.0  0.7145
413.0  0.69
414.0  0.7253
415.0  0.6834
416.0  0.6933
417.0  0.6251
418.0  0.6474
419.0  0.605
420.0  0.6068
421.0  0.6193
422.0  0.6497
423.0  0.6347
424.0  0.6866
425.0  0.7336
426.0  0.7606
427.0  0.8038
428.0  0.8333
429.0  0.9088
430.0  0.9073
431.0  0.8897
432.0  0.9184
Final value 0.6277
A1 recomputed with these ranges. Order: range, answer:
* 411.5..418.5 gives 0.6251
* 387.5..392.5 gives 0.8758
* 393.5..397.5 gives 0.7524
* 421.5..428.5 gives 0.6347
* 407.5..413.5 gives 0.6854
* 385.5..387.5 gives 0.9499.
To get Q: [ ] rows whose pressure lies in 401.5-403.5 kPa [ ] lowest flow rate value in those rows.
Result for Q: 0.6708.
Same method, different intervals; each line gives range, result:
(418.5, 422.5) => 0.605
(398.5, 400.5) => 0.6888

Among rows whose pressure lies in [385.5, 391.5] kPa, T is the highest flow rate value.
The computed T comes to 0.9574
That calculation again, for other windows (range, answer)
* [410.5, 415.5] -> 0.7253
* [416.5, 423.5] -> 0.6497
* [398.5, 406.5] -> 0.6958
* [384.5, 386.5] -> 0.9521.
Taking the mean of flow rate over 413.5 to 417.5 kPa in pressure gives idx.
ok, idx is 0.682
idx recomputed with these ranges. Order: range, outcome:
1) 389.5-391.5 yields 0.899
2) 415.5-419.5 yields 0.643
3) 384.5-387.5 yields 0.953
